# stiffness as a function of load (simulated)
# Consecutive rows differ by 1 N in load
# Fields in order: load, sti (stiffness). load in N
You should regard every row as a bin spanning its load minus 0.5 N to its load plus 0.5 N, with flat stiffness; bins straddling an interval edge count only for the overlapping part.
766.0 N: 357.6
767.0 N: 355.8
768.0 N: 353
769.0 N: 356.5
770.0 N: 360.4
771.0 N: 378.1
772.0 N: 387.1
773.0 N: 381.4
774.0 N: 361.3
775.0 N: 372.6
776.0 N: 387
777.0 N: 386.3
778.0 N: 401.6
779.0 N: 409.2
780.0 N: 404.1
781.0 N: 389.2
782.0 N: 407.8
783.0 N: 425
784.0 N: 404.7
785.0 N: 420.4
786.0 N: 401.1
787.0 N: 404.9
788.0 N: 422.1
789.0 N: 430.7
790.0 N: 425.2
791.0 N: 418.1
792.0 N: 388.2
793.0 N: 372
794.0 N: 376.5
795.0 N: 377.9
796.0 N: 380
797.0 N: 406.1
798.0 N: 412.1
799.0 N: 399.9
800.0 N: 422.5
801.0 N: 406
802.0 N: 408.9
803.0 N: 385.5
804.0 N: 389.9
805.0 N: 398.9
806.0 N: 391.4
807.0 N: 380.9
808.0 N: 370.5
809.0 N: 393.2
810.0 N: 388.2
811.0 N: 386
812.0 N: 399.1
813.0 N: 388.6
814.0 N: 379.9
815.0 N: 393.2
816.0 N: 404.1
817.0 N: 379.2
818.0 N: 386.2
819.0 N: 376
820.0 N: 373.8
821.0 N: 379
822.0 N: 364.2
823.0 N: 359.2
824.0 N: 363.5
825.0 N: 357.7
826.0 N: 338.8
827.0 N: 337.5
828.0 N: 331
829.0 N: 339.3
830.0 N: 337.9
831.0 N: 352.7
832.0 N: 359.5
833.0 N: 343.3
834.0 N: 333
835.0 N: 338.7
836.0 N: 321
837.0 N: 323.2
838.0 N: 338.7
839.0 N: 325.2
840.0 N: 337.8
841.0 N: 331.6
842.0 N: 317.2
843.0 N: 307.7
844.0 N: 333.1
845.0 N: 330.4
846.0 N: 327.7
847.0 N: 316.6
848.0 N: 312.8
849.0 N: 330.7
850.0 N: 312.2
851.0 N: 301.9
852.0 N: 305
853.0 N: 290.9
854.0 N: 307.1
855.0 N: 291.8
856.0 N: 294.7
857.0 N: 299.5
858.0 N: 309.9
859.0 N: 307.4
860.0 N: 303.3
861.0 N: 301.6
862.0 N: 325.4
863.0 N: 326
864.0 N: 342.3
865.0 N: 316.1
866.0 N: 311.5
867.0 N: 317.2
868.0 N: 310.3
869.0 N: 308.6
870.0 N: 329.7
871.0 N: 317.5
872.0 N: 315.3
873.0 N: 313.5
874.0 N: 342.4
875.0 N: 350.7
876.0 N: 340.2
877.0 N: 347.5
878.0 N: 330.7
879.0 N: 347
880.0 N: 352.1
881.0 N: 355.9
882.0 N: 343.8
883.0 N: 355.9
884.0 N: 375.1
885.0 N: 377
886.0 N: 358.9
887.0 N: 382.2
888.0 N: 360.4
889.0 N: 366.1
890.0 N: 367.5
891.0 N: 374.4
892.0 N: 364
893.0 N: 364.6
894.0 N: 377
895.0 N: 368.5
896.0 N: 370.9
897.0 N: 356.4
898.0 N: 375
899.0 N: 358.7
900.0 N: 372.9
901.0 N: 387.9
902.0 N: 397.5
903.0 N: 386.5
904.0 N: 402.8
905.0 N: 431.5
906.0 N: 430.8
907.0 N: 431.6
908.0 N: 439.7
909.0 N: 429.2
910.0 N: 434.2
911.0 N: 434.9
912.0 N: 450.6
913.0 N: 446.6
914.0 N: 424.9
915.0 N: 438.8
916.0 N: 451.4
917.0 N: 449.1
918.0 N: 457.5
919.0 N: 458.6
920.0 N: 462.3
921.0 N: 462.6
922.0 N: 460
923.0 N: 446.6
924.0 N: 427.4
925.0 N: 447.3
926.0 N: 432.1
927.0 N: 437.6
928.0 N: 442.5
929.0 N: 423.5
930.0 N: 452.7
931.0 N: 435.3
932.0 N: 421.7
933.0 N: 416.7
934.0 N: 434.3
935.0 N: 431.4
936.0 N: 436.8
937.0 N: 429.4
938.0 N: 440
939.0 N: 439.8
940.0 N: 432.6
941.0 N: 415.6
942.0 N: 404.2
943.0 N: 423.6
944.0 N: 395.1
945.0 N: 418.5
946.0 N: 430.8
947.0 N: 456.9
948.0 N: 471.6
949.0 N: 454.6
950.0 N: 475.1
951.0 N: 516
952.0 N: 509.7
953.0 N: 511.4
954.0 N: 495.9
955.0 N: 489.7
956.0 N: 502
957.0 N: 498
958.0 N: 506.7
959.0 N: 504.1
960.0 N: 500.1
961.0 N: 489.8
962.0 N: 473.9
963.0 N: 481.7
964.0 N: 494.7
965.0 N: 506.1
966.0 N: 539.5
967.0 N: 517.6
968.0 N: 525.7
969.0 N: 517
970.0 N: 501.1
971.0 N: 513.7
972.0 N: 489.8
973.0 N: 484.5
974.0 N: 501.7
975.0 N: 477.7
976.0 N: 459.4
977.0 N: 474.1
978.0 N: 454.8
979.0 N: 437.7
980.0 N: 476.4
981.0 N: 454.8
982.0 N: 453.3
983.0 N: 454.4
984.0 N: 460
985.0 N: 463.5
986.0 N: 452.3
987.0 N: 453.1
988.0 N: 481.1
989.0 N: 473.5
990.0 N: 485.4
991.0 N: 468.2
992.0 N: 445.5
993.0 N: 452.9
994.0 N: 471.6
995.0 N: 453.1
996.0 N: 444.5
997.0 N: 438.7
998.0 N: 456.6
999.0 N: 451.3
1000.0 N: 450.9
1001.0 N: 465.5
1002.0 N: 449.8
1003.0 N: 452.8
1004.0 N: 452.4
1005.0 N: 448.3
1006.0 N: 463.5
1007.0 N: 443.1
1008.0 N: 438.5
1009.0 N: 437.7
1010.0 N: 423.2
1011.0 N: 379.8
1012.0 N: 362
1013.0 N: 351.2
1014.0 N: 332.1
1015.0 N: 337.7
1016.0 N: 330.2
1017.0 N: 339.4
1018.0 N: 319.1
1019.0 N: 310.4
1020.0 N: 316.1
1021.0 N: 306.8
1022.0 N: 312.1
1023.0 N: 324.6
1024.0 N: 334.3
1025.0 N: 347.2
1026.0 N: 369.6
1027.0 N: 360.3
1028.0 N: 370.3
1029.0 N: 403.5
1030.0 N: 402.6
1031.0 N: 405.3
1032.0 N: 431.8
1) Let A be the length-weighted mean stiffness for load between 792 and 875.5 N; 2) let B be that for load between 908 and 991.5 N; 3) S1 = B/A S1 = 1.3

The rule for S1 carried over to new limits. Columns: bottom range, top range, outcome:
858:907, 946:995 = 1.37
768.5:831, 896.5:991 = 1.18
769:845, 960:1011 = 1.24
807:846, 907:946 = 1.23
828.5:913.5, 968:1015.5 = 1.29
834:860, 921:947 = 1.37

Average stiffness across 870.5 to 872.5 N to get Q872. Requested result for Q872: 316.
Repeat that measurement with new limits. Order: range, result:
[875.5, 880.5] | 344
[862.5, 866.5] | 324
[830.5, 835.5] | 345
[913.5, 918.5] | 444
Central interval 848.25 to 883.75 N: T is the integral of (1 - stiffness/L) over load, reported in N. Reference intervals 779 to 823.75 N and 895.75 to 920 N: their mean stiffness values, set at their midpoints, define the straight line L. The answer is 7.6 N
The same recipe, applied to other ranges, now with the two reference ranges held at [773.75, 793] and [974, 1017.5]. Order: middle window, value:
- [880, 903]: 2.87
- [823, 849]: 4.87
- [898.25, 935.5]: -0.44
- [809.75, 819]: 0.44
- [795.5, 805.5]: 0.12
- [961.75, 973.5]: -1.90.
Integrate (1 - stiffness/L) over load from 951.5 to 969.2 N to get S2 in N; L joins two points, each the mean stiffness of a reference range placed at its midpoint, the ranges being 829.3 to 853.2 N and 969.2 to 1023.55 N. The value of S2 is -4.2 N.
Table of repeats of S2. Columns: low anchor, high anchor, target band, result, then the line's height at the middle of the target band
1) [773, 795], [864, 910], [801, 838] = 1.80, 387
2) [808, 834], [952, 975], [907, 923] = 0.35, 456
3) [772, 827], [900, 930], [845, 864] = 4.66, 412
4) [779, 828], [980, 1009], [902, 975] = -3.51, 437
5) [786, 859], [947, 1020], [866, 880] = 2.21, 390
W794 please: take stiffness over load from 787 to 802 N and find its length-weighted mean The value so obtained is 403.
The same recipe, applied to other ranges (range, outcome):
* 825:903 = 337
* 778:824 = 395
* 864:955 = 404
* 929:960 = 455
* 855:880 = 321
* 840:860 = 312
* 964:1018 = 451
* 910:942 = 439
